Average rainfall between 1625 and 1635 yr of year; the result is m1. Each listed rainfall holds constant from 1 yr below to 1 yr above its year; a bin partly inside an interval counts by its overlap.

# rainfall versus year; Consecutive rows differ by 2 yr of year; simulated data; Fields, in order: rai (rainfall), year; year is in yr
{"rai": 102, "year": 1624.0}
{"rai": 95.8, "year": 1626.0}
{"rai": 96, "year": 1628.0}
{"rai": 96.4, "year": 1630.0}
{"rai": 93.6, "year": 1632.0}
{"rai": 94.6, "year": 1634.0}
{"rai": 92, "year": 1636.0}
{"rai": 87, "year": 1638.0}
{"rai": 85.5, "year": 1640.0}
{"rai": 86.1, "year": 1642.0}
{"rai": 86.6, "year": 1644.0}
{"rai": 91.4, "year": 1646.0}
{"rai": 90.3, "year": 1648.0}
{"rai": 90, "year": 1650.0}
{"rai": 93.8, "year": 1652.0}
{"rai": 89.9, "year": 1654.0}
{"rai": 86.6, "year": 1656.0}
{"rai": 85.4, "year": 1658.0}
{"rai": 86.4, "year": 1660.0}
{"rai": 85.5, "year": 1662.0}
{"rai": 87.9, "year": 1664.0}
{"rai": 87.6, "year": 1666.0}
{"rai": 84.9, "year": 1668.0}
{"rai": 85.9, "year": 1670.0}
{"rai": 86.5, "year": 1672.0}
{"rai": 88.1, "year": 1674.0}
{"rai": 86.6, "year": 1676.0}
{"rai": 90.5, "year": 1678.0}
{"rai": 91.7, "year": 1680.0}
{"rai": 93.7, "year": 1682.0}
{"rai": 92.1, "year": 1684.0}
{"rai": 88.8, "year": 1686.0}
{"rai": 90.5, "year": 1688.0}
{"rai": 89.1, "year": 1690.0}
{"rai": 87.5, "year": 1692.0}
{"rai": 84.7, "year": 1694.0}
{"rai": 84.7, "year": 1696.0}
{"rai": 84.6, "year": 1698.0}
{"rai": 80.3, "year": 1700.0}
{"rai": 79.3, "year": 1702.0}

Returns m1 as 95.3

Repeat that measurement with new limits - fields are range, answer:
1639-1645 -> 86.1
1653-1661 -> 87.1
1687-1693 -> 89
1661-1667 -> 87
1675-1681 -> 89.6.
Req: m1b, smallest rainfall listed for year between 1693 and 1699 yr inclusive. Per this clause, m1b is 84.6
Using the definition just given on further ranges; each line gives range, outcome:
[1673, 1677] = 86.6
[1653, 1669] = 84.9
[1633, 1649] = 85.5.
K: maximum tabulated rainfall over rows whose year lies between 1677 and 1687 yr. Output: 93.7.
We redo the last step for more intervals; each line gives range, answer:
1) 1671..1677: 88.1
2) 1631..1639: 94.6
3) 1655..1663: 86.6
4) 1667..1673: 86.5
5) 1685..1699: 90.5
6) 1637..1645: 87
